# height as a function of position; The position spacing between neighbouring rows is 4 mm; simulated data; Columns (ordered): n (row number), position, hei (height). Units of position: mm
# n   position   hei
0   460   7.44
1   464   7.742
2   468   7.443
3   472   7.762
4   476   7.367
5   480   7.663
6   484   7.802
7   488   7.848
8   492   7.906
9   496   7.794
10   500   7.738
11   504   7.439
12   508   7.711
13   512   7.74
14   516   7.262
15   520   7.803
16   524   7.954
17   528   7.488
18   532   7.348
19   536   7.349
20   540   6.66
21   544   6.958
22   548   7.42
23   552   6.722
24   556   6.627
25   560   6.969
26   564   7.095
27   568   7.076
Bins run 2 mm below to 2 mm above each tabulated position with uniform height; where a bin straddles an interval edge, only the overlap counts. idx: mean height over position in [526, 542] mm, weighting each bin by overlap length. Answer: 7.21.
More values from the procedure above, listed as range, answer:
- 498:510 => 7.63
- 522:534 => 7.6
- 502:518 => 7.54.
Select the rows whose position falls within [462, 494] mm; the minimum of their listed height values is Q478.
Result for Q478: 7.367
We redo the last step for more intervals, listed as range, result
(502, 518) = 7.262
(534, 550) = 6.66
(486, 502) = 7.738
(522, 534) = 7.348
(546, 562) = 6.627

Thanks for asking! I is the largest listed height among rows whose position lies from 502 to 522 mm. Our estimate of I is 7.803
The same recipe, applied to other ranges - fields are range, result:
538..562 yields 7.42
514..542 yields 7.954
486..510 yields 7.906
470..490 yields 7.848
